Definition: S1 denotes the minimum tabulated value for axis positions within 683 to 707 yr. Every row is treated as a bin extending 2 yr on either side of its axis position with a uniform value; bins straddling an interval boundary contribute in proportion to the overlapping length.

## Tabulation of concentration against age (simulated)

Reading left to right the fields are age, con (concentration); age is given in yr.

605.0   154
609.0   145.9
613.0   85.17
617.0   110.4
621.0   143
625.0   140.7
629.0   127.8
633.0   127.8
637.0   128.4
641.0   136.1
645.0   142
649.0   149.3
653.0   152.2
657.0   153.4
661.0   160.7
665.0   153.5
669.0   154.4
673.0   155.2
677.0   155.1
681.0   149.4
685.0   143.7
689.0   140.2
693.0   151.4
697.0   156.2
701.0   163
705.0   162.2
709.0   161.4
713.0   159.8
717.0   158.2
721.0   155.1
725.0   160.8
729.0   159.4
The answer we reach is 140.2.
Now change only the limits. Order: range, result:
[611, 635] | 85.17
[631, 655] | 127.8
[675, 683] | 149.4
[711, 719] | 158.2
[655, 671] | 153.4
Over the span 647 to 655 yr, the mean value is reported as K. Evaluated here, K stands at 151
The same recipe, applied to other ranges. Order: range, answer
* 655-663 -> 157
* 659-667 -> 157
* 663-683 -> 154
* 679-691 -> 144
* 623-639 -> 131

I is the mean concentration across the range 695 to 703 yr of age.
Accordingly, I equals 160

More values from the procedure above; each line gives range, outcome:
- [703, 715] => 161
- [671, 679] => 155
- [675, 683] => 152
